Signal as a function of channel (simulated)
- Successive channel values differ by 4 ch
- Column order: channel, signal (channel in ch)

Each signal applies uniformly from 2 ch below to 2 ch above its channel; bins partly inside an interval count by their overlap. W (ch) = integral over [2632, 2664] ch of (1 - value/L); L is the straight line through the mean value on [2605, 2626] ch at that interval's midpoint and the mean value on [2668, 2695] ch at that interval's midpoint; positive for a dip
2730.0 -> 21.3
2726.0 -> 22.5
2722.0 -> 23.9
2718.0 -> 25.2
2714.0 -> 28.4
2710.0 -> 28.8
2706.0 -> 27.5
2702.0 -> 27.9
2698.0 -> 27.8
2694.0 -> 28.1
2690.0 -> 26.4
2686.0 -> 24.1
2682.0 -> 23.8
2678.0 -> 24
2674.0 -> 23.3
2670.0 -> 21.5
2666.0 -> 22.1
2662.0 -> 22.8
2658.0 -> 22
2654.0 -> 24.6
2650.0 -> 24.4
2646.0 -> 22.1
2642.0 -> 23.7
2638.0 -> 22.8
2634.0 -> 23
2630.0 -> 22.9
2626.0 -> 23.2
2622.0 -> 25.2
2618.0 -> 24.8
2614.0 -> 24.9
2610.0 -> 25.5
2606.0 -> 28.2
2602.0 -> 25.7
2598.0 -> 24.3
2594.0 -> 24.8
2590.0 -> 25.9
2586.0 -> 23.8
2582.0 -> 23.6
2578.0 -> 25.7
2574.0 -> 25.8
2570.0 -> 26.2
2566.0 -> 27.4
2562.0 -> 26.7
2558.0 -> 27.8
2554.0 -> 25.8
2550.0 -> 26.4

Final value 2.2 ch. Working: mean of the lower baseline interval 25.4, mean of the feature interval 23.2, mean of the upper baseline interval 24.3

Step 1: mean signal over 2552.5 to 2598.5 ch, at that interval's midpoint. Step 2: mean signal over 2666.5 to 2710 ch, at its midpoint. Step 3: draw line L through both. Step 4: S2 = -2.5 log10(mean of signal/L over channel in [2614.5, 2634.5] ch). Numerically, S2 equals 0.07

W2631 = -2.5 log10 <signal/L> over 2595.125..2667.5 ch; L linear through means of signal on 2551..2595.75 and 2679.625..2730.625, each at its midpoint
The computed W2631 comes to 0.08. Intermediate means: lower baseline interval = 25.8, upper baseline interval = 25.9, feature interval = 24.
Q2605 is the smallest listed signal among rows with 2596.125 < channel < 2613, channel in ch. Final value 24.3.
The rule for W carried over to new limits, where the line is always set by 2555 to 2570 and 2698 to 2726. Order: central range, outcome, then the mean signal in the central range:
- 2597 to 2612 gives 0.51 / 26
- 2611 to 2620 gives 0.67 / 24.9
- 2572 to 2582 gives 0.63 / 25.3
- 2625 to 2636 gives 1.58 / 23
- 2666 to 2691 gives 2.96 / 23.6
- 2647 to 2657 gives 1.05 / 24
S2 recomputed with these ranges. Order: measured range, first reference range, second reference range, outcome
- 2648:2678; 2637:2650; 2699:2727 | 0.05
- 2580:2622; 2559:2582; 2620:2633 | -0.01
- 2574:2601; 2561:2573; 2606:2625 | 0.06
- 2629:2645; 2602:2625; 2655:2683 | 0.06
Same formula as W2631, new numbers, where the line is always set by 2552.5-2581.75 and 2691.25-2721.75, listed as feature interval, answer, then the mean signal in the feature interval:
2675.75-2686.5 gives 0.14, 23.9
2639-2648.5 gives 0.17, 23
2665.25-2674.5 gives 0.22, 22.2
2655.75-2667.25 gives 0.21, 22.4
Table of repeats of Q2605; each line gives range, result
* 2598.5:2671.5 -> 21.5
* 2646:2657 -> 22.1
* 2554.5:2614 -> 23.6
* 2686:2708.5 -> 24.1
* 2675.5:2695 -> 23.8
